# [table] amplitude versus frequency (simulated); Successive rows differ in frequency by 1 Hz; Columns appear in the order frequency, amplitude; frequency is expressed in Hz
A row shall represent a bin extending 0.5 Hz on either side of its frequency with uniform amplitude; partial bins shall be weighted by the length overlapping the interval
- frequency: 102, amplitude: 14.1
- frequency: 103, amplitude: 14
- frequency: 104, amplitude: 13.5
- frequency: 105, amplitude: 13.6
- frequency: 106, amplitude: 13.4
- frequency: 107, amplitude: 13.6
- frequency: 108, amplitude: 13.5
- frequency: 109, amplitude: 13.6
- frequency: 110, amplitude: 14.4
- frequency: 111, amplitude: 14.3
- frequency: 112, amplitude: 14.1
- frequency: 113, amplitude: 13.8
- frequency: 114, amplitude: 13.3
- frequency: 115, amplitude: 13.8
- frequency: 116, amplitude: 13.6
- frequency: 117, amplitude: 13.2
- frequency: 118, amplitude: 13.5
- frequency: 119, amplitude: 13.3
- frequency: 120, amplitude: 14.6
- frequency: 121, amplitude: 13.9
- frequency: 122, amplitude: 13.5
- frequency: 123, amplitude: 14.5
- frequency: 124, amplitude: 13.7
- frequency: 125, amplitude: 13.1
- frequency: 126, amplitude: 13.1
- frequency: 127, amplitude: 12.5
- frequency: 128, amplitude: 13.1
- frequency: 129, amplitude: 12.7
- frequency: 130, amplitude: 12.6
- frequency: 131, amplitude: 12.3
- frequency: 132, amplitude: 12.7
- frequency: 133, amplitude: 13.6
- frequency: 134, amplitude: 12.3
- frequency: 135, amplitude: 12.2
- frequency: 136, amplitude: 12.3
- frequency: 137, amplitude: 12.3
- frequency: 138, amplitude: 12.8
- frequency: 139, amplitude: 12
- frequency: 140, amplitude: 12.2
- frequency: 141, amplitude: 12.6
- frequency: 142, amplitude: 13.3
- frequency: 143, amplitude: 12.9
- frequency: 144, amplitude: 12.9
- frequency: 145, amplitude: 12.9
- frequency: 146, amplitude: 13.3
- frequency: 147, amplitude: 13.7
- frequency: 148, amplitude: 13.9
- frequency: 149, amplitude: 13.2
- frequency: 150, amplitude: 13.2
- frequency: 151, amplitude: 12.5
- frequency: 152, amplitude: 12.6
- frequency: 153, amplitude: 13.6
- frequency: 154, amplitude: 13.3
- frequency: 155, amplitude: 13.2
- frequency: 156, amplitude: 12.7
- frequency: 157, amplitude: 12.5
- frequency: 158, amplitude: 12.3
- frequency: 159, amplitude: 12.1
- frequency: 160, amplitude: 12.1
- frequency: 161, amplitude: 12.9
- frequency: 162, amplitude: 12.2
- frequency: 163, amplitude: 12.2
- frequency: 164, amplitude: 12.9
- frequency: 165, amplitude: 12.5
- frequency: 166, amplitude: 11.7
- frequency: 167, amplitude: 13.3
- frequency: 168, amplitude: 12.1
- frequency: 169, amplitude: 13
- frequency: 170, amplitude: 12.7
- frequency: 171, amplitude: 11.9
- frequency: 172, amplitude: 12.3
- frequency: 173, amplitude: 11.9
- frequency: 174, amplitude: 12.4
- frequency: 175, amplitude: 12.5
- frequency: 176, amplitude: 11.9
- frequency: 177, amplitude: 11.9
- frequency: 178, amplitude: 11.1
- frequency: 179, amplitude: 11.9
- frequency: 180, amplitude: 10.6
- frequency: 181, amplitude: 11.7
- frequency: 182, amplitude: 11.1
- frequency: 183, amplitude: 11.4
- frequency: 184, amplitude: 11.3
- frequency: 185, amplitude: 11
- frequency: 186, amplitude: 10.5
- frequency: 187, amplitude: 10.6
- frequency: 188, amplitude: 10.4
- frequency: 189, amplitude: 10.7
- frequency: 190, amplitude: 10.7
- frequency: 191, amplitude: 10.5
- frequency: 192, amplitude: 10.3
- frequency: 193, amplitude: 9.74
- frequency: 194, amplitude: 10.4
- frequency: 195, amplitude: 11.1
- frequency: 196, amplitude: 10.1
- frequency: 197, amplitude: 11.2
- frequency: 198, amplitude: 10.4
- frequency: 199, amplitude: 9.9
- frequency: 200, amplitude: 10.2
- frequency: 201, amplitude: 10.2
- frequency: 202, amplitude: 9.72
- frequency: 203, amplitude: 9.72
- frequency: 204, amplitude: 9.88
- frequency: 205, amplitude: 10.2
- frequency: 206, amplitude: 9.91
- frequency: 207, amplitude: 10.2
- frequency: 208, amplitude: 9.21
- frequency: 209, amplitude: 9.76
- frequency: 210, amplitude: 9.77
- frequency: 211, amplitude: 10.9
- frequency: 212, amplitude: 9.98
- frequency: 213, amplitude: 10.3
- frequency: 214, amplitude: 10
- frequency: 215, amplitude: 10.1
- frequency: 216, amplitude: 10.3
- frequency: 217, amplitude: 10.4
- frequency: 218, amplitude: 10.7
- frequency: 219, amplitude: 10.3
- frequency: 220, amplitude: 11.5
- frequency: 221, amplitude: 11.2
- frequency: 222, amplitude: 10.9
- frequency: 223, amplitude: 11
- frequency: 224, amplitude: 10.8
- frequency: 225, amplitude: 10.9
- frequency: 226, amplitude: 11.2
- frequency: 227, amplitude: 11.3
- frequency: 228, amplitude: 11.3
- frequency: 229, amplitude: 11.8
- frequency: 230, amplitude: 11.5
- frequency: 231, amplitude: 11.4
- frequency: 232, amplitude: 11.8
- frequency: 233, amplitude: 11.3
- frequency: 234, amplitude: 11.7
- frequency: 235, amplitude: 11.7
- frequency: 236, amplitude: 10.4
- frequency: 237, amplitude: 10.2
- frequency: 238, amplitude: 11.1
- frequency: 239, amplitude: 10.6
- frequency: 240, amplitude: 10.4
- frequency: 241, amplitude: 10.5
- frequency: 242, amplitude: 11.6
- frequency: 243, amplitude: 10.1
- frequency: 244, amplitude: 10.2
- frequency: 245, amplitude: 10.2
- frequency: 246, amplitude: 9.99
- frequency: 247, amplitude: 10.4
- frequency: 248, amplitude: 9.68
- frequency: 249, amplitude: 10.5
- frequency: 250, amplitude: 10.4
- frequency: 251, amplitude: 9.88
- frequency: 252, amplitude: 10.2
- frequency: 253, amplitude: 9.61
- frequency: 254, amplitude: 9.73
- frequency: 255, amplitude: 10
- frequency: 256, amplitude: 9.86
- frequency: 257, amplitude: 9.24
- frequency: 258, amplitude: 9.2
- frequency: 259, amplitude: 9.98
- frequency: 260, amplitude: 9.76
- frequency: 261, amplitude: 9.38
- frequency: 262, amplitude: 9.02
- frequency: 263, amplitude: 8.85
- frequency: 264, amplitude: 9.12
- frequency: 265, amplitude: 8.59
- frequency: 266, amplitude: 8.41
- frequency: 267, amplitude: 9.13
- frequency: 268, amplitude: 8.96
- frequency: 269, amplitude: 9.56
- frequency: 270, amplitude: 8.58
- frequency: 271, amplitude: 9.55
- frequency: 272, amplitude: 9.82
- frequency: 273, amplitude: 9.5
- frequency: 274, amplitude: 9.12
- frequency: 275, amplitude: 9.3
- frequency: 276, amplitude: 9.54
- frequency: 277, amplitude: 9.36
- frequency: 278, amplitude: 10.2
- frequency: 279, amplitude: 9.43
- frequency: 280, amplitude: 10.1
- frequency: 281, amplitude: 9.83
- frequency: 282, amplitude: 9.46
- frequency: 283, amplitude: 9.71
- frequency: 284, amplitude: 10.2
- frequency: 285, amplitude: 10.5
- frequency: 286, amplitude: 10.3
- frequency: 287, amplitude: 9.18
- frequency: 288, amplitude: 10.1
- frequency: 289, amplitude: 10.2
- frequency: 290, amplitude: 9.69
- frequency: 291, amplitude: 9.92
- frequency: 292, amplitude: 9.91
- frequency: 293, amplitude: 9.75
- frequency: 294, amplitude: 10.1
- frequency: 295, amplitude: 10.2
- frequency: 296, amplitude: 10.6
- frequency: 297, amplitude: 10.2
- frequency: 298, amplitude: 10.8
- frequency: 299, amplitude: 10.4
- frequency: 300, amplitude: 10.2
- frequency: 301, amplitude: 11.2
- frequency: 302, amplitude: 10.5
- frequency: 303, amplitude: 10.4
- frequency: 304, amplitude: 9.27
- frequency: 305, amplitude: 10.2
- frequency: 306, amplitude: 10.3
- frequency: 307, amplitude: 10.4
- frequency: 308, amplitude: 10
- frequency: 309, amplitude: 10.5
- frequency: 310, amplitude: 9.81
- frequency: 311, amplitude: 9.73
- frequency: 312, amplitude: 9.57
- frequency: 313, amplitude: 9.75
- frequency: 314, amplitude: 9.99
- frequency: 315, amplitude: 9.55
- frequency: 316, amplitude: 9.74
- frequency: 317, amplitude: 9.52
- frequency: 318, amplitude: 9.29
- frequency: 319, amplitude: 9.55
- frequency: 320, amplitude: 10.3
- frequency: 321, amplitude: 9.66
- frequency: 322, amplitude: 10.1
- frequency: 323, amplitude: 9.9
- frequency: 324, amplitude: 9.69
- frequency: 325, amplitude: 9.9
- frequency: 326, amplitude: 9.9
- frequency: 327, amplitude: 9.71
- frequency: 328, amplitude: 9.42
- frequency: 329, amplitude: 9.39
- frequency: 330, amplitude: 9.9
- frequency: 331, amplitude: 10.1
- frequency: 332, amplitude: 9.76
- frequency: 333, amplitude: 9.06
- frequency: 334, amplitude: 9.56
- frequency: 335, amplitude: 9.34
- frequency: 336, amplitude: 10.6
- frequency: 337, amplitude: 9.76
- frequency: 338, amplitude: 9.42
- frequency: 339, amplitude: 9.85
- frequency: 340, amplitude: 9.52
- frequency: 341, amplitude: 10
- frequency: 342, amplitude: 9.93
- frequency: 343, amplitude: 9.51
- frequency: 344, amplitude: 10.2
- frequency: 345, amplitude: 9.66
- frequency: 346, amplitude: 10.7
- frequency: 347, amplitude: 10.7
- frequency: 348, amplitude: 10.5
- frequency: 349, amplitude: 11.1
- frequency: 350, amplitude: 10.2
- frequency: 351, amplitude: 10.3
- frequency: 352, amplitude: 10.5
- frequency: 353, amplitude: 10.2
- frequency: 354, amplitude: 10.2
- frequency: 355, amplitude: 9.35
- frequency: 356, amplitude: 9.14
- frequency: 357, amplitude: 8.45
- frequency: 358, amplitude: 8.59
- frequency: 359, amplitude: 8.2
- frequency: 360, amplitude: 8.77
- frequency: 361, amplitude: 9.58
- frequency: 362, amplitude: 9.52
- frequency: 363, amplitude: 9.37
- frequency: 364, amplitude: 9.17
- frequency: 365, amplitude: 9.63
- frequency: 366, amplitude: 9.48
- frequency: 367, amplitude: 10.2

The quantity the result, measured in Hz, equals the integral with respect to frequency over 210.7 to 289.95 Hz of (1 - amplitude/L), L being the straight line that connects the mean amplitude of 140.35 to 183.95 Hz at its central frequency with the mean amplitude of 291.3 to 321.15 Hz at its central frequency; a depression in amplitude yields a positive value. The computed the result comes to 6.02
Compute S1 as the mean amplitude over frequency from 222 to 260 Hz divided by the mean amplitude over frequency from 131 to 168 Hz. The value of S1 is 0.8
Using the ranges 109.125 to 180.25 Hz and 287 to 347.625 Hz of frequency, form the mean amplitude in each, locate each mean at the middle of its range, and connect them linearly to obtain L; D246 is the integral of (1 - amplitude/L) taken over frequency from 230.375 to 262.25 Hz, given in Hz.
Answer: 2.3 Hz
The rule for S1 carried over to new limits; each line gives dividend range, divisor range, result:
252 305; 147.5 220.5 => 0.86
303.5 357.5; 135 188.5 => 0.80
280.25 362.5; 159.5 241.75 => 0.90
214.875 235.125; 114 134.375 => 0.84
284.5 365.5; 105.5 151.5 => 0.75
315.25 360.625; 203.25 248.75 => 0.92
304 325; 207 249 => 0.92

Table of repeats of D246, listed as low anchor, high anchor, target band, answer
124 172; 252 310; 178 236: 3.7 Hz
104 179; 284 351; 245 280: 4.4 Hz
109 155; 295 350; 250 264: 1.9 Hz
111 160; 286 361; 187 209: 3.3 Hz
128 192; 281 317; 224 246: 0.2 Hz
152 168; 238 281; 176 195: 1.5 Hz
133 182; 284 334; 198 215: 2.4 Hz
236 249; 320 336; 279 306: -0.2 Hz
